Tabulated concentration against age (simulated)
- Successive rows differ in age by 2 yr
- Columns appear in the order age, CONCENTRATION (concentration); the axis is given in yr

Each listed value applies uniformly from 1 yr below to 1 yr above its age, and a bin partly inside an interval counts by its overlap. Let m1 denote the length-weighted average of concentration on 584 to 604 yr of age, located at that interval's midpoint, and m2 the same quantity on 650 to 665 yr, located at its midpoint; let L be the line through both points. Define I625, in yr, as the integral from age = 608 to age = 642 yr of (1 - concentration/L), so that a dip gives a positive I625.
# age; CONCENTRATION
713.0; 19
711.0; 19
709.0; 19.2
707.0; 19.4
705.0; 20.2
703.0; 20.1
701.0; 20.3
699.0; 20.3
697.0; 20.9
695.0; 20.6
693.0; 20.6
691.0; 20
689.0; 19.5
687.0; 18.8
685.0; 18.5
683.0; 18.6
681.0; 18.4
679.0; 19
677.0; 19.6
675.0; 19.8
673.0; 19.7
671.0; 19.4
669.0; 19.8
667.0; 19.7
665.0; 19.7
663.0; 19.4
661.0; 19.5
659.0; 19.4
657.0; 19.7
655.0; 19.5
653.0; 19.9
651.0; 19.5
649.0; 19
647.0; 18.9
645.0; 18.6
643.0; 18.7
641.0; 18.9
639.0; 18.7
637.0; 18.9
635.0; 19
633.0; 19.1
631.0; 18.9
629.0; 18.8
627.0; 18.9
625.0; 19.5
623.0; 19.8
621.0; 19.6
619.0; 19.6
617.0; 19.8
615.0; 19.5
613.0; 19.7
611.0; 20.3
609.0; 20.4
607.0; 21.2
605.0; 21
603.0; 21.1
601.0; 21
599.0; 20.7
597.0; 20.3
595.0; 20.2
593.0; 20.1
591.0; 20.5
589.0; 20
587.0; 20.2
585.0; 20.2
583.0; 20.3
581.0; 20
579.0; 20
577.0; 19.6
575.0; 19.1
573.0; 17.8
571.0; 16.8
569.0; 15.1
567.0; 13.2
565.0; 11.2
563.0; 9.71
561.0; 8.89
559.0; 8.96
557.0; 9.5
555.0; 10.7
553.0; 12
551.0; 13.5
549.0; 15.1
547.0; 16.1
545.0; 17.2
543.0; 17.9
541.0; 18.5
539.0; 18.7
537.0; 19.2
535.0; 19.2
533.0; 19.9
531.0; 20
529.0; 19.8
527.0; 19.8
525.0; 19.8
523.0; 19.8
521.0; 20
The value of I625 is 1.1 yr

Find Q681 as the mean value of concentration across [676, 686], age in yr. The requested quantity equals 18.8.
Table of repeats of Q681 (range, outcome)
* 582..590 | 20.2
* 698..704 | 20.2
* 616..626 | 19.7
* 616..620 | 19.7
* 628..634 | 18.9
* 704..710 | 19.6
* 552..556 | 11.3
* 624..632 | 19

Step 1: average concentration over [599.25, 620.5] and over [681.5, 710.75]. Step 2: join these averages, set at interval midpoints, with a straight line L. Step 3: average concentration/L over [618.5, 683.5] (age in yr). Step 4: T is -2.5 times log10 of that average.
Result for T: 0.04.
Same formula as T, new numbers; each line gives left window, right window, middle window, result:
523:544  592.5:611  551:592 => 0.274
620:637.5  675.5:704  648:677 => -0.007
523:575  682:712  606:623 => -0.146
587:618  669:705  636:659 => 0.048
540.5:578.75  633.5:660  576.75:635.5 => -0.188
